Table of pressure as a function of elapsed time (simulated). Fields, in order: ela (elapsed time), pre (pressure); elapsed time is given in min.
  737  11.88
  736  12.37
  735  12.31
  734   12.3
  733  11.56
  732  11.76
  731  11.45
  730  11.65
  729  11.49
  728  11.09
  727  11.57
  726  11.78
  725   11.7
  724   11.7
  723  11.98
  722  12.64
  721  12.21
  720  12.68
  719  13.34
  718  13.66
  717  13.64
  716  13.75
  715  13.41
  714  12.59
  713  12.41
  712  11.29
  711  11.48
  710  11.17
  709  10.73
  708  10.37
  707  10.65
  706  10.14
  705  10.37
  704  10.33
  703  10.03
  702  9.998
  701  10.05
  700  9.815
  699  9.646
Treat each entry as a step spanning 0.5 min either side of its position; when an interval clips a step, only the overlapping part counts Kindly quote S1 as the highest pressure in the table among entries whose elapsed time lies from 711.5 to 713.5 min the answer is 12.41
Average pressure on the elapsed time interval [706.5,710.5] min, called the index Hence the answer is 10.7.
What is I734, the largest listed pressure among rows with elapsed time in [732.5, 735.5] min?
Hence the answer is 12.31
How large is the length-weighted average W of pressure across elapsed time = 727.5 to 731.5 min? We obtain 11.4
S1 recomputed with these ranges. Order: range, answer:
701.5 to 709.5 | 10.73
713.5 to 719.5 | 13.75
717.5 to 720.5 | 13.66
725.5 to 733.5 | 11.78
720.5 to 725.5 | 12.64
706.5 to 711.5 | 11.48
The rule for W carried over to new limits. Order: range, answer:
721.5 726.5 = 12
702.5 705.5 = 10.2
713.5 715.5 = 13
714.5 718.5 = 13.6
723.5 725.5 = 11.7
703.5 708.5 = 10.4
